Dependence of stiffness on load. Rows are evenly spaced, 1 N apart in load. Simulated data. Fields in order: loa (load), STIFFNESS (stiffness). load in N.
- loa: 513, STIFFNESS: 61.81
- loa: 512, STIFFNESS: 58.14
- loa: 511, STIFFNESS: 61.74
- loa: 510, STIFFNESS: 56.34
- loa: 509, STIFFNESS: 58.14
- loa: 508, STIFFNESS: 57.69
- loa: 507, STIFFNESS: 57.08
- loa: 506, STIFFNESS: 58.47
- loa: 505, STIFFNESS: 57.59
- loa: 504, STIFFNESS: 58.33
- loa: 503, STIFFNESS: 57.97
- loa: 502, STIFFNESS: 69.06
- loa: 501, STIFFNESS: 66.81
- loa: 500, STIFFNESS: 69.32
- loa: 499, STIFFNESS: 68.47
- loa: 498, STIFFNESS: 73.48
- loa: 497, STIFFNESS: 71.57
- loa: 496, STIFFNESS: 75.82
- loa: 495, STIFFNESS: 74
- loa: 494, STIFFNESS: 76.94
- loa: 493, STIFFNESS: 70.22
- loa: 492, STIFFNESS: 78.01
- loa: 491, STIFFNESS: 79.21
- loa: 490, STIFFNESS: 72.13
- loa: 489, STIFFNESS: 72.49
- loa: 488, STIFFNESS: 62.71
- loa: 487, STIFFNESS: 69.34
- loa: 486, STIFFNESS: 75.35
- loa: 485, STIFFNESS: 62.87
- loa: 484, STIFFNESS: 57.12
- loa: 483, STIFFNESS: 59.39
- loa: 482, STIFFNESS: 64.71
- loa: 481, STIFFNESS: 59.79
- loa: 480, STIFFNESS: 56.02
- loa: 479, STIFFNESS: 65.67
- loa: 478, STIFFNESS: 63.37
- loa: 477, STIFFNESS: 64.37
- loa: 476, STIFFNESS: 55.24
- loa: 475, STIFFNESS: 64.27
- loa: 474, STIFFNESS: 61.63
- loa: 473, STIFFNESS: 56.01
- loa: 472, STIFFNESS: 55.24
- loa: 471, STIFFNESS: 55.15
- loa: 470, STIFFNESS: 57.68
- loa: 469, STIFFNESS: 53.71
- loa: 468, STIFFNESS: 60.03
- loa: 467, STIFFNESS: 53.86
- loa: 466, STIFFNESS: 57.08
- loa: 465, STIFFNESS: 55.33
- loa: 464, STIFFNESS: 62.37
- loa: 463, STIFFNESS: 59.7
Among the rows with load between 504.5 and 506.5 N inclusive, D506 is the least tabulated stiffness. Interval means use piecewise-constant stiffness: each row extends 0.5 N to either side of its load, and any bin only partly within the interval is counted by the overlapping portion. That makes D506 57.59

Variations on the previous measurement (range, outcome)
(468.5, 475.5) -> 53.71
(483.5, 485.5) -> 57.12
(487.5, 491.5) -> 62.71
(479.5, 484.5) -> 56.02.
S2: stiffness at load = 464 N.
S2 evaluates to 62.37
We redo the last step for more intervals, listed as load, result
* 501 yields 66.81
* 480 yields 56.02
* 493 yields 70.22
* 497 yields 71.57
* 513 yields 61.81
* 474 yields 61.63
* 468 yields 60.03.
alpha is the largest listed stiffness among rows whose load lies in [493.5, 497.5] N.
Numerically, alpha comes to 76.94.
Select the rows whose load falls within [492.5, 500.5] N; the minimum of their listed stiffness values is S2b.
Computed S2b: 68.47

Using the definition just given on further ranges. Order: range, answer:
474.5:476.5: 55.24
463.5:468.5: 53.86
